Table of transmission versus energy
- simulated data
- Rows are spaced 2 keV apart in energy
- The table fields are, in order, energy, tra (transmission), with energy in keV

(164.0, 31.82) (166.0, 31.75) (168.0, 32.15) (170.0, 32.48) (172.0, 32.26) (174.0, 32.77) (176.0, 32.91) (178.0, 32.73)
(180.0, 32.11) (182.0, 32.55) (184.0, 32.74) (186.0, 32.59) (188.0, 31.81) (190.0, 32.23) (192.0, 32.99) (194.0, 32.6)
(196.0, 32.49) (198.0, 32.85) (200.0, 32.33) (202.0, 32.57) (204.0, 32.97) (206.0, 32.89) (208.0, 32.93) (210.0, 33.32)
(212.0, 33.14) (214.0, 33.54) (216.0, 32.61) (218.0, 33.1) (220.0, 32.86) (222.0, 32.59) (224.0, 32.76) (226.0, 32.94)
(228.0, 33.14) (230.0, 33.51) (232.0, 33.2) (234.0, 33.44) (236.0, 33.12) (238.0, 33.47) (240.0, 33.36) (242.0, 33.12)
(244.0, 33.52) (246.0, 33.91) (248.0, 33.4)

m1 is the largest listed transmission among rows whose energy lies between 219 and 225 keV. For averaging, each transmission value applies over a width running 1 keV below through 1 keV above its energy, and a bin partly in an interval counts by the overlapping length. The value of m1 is 32.86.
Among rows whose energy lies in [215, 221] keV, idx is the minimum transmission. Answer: 32.61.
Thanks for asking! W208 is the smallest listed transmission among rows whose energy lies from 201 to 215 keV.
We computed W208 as 32.57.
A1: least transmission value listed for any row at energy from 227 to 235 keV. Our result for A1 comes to 33.14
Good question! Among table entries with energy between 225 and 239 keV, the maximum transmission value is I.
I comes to 33.51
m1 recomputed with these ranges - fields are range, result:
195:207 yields 32.97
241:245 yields 33.52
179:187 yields 32.74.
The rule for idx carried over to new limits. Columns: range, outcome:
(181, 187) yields 32.55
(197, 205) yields 32.33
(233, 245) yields 33.12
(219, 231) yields 32.59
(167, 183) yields 32.11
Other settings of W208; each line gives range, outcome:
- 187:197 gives 31.81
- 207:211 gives 32.93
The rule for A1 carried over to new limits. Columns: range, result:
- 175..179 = 32.73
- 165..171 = 31.75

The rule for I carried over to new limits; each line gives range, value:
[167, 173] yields 32.48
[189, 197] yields 32.99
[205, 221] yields 33.54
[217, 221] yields 33.1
